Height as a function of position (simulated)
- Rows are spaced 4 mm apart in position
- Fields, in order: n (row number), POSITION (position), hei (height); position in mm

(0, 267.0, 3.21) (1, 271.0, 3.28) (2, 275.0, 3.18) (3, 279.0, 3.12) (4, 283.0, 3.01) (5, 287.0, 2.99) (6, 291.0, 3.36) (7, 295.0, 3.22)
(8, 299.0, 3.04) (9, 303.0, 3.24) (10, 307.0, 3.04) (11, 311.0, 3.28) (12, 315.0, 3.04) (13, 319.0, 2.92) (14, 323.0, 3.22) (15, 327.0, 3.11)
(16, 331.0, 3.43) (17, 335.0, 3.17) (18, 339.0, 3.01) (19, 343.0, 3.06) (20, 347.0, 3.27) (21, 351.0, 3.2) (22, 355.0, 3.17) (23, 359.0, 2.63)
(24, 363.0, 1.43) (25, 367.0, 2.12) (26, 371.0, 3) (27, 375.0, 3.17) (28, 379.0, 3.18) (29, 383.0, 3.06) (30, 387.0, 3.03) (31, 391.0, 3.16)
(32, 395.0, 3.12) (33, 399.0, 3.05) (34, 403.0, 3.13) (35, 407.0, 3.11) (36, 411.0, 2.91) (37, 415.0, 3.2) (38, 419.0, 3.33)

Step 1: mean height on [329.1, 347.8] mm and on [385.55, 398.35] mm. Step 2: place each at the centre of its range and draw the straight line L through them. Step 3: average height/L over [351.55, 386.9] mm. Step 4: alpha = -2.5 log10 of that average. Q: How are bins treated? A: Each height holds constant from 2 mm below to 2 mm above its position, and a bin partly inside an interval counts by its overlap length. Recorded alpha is 0.14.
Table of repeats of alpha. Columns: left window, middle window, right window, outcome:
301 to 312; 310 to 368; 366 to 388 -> 0.05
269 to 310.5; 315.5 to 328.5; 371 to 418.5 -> 0.02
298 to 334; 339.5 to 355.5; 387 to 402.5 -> -0.01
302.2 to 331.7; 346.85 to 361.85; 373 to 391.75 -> 0.06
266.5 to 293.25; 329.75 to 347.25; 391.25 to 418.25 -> -0.01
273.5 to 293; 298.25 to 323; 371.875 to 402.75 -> 0.01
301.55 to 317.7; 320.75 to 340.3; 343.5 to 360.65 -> -0.03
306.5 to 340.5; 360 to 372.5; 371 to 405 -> 0.39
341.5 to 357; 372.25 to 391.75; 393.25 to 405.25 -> 0.00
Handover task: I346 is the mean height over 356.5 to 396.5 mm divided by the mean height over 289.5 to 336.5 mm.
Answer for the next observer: 0.88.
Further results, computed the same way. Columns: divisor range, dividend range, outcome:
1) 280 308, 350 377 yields 0.85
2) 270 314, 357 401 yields 0.89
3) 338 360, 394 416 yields 1.00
